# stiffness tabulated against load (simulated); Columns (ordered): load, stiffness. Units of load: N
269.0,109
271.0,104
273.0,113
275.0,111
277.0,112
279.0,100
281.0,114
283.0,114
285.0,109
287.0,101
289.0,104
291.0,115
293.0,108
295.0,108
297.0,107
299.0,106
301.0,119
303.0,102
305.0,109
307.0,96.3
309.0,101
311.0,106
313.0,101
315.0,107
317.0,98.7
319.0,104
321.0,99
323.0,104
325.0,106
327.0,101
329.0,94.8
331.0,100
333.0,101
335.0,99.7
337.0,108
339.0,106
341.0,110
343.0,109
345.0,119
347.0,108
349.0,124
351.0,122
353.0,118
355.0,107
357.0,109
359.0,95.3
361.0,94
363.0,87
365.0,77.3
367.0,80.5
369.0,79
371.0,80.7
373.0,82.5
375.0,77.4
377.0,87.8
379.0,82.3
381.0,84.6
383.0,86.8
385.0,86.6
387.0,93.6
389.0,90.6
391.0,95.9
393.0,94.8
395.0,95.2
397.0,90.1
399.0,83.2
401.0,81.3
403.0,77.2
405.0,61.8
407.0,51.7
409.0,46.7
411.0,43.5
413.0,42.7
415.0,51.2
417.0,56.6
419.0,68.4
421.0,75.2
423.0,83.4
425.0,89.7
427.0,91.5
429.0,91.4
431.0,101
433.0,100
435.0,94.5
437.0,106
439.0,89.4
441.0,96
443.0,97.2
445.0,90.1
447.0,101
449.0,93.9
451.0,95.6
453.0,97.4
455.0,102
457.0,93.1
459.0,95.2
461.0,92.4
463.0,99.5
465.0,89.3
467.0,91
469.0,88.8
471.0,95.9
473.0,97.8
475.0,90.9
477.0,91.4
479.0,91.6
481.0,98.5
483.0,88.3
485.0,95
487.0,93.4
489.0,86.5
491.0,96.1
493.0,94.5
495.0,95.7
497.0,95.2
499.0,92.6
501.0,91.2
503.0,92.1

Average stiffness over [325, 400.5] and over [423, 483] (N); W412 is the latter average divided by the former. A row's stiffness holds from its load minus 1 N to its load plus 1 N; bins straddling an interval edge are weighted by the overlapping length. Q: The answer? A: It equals 0.98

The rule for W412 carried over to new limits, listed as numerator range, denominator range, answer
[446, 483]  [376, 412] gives 1.19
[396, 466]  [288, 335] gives 0.80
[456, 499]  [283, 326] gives 0.88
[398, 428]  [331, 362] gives 0.62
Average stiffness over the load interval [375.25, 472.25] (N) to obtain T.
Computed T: 85.2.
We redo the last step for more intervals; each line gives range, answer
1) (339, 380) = 97.7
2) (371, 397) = 88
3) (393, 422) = 67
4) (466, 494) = 92.8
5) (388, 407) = 83.8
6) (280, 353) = 107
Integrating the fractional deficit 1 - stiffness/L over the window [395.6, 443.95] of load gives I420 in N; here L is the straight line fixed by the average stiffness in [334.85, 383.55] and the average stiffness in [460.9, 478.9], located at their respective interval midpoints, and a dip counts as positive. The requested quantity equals 8.6 N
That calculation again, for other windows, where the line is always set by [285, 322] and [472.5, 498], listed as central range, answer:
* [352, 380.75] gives 3.26 N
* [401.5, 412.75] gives 4.81 N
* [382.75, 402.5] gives 1.95 N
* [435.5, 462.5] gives -0.11 N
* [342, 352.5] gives -1.45 N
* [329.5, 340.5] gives 0.03 N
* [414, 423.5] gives 3.07 N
